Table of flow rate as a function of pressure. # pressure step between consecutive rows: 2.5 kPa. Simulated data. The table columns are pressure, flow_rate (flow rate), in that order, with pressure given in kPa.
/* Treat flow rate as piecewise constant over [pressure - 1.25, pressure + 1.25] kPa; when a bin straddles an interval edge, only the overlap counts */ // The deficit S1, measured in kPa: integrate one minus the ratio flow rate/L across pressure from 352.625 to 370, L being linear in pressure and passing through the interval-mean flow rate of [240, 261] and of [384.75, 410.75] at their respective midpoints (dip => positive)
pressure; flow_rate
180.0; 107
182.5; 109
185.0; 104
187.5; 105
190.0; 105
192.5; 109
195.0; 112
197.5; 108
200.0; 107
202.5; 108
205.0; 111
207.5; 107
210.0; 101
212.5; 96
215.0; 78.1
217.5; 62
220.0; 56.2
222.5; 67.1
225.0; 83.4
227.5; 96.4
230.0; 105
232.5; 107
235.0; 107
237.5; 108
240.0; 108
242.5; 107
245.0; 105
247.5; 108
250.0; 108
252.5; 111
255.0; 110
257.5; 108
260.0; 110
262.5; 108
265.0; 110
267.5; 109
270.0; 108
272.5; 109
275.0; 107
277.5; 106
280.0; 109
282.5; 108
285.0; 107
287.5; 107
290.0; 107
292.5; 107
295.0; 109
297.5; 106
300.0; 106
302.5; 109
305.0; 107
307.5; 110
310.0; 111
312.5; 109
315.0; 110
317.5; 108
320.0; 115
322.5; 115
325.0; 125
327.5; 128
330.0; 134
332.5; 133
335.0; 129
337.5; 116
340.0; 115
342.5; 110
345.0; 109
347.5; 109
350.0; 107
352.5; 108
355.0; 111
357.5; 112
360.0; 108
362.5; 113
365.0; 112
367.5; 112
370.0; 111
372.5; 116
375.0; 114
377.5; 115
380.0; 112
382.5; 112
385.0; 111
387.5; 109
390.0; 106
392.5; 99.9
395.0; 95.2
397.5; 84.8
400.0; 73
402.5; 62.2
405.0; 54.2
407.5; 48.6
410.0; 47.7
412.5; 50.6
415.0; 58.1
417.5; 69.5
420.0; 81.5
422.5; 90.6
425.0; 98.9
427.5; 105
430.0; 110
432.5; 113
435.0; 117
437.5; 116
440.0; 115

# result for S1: -4.7 kPa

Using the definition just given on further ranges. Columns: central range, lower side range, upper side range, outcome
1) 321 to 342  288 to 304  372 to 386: -2.66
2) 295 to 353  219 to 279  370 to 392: -3.53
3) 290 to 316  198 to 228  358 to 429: -4.98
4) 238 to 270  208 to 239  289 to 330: -3.61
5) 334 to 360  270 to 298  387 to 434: -4.81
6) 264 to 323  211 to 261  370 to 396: -3.96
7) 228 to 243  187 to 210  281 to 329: 0.32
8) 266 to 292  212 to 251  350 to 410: -3.34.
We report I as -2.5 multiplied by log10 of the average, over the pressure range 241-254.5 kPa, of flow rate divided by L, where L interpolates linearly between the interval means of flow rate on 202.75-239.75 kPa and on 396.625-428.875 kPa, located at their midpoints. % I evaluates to -0.20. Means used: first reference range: 92.7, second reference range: 71.1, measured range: 108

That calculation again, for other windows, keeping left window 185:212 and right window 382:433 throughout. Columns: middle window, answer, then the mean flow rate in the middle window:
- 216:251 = 0.090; 94.7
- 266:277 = -0.097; 108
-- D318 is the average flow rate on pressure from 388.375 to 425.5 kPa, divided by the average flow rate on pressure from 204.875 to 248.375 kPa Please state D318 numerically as 0.8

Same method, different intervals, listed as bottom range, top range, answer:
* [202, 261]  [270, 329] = 1.12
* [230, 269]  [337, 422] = 0.89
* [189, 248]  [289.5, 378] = 1.15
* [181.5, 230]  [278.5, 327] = 1.14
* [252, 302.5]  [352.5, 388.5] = 1.04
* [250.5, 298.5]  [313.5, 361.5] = 1.07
